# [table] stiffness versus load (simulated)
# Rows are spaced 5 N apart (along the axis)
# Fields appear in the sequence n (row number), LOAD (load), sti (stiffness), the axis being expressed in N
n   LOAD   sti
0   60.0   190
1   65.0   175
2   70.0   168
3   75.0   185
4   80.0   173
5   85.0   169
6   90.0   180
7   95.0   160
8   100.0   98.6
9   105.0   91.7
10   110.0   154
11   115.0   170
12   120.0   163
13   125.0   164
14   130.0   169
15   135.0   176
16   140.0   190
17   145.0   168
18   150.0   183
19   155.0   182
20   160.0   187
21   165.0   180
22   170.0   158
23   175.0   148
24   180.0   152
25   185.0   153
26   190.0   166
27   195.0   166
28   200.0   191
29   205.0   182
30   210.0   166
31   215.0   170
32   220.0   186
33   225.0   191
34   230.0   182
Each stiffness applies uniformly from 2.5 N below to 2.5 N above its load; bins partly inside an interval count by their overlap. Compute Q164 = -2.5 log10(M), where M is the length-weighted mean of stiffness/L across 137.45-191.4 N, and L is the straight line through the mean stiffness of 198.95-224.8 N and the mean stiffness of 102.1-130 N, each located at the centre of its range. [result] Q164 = -0.04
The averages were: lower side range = 150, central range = 170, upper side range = 179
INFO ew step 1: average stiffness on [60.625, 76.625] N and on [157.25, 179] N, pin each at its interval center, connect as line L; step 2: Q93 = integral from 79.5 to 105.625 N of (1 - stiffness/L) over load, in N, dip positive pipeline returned 4.2 N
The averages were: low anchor 177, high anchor 167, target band 147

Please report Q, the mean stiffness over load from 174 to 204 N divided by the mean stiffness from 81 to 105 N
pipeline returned 1.1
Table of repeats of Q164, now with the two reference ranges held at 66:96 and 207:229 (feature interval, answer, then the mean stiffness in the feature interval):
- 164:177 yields 0.105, 160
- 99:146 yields 0.126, 156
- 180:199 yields 0.094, 163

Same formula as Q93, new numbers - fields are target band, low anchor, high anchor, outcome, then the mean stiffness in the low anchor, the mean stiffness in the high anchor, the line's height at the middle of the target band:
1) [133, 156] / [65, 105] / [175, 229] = -2.1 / 158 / 171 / 165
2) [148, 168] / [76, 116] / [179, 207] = -2.5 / 150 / 169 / 162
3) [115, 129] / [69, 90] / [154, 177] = 0.6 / 175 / 171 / 173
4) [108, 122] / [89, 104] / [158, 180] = -1.7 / 137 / 166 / 145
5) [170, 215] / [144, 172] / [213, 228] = 3.7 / 177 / 183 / 180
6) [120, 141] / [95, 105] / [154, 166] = -3.4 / 112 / 184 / 148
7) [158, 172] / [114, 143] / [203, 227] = 0.0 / 172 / 179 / 175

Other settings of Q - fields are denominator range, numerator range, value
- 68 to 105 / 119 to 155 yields 1.11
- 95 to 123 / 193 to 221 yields 1.28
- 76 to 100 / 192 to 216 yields 1.07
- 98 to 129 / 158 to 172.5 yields 1.23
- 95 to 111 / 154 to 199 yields 1.41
